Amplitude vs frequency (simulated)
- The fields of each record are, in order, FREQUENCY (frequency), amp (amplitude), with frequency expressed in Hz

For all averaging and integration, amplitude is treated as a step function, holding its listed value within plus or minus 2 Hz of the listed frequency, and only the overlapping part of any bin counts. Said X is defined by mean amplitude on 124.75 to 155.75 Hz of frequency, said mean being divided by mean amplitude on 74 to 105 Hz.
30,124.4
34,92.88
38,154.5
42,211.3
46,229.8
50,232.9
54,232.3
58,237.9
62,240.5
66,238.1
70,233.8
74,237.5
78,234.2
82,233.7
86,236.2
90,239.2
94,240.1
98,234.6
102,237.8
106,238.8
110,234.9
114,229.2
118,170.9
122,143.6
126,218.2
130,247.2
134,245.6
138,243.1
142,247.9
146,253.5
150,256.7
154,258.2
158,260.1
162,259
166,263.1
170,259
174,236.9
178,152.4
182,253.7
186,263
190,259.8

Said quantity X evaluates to 1.04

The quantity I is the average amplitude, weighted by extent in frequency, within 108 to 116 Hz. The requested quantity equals 232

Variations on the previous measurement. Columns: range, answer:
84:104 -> 238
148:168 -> 259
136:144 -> 246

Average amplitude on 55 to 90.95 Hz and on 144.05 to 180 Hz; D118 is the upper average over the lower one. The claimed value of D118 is 1.03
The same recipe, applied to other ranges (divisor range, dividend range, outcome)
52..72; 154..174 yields 1.09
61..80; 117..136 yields 0.87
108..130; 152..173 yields 1.27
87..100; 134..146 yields 1.04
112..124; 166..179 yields 1.26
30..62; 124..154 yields 1.25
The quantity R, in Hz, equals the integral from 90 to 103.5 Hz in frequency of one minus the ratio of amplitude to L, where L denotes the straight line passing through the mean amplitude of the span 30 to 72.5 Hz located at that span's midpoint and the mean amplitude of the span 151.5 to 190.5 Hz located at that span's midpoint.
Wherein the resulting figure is -1.0 Hz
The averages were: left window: 207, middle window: 238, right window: 246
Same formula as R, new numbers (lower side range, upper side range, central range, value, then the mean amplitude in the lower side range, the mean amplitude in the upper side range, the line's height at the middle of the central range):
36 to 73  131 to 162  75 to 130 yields 3.40 Hz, 224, 252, 239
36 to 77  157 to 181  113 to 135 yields 2.50 Hz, 225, 238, 233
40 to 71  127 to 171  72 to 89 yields 0.14 Hz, 232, 253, 238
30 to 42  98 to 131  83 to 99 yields -3.77 Hz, 138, 215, 192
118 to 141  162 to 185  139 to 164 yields -3.18 Hz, 217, 237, 227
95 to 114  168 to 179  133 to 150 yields -1.51 Hz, 236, 222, 228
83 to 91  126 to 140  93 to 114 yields 0.20 Hz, 237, 241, 239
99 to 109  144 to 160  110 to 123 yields 2.68 Hz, 238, 257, 243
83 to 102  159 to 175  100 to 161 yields 3.51 Hz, 237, 256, 247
